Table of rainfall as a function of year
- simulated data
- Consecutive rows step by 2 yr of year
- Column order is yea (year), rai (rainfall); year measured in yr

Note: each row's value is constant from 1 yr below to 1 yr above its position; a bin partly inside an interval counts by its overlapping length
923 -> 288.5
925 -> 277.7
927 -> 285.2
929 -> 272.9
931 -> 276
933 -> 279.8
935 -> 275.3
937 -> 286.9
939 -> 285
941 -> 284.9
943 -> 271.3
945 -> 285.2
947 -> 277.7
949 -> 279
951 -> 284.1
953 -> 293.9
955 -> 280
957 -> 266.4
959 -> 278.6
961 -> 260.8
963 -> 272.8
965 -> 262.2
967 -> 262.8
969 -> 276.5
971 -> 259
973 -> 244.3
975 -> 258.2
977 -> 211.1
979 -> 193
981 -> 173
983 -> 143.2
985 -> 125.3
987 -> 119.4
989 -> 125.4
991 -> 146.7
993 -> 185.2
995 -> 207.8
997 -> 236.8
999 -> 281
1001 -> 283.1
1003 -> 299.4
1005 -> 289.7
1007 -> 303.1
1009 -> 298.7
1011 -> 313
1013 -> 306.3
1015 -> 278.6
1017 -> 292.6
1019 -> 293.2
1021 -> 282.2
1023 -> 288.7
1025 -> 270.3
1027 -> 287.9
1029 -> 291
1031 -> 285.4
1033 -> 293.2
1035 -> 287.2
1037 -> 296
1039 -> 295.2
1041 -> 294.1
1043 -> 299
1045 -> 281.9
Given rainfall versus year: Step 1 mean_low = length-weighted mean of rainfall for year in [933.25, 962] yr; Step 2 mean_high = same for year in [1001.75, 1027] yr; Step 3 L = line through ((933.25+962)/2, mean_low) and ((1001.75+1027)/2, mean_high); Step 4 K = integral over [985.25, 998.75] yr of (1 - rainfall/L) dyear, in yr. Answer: 5.4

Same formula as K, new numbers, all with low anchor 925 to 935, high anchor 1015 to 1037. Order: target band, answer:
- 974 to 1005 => 8.9 yr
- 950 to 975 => 1.0 yr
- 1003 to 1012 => -0.5 yr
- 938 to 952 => -0.1 yr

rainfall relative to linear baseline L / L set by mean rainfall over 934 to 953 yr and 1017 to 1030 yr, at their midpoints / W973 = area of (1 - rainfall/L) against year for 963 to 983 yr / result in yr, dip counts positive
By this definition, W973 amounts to 3.4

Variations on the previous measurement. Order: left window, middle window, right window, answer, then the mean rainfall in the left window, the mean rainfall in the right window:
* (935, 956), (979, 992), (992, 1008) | 6.0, 282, 261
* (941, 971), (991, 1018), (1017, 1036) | 1.2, 275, 287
